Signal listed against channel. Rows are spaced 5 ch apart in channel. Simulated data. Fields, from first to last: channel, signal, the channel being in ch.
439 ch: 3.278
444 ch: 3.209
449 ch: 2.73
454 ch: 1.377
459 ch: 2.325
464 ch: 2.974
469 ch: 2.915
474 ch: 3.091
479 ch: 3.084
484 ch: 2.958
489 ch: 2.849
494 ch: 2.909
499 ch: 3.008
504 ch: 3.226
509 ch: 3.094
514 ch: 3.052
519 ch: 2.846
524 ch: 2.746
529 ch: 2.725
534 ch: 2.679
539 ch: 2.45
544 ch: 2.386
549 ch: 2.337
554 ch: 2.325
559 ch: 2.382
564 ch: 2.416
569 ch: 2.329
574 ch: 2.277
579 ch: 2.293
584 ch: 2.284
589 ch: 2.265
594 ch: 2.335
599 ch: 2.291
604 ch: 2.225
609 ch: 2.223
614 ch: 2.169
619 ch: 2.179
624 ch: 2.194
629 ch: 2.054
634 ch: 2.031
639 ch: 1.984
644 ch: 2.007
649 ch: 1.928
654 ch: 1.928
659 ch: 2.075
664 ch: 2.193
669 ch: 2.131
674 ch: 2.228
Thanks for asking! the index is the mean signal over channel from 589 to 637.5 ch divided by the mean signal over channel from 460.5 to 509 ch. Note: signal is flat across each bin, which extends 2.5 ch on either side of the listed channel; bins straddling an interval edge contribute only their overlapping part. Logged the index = 0.7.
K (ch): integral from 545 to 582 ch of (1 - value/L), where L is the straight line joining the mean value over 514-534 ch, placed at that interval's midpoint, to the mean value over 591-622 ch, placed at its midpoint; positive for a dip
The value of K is 2.76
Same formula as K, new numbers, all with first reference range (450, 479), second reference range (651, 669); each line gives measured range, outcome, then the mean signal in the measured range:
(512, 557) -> -3.7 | 2.61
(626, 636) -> 0.5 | 2.05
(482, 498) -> -2.5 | 2.91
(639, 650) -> 0.7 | 1.98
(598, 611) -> -0.1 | 2.24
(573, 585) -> 0.0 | 2.29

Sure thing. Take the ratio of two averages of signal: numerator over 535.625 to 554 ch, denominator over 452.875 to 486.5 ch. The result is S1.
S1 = 0.88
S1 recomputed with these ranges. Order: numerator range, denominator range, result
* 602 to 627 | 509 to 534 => 0.77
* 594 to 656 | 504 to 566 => 0.80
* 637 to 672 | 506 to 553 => 0.76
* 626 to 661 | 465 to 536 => 0.68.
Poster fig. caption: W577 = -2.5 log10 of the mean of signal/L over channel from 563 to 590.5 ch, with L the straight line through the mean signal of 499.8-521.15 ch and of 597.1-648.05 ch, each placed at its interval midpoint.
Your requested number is 0.090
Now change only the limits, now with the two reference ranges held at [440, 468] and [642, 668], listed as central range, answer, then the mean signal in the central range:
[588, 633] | -0.03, 2.21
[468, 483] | -0.20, 3.03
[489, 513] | -0.23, 3.04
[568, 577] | -0.02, 2.3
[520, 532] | -0.15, 2.75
